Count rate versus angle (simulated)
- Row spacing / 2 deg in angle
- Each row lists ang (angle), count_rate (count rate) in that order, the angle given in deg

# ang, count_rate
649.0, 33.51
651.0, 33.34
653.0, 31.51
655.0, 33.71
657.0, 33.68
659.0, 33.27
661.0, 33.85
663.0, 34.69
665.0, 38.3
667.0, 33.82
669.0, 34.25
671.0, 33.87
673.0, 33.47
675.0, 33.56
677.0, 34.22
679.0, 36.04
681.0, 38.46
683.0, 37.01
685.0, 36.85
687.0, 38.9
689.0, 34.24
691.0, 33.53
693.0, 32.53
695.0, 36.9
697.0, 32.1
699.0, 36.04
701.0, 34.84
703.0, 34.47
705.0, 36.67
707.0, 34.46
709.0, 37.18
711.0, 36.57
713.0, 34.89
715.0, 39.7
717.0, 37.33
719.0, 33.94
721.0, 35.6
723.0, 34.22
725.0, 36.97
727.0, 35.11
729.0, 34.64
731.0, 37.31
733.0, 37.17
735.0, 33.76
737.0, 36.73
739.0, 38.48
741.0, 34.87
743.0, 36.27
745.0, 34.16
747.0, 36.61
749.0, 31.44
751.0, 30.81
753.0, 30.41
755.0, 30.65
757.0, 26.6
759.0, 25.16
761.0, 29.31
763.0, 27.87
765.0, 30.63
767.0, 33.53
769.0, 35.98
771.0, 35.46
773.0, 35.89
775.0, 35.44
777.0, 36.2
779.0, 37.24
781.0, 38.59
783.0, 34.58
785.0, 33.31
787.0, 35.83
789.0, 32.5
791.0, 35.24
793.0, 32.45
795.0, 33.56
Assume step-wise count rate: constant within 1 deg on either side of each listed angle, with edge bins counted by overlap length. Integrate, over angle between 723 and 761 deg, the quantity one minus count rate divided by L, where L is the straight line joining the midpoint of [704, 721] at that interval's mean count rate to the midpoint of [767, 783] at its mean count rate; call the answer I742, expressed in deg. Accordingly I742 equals 2.7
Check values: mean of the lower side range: 36.3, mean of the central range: 33.6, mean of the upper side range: 36.1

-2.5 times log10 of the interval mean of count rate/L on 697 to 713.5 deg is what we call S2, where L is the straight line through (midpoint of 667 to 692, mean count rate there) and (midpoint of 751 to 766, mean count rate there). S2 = -0.07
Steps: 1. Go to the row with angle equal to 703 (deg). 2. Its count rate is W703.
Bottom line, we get 34.47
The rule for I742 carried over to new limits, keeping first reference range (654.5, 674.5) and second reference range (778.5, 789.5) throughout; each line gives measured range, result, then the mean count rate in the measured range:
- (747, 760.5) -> 2.1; 29.7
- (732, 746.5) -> -0.4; 35.9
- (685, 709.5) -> -0.4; 35.2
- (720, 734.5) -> -0.4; 35.8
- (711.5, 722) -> -0.5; 36.3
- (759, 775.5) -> 1.3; 32.5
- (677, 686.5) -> -0.7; 36.9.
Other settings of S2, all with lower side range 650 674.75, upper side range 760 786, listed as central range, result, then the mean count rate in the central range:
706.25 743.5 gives -0.06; 36.1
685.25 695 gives -0.04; 35.2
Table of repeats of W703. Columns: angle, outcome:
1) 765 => 30.63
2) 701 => 34.84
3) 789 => 32.5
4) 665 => 38.3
